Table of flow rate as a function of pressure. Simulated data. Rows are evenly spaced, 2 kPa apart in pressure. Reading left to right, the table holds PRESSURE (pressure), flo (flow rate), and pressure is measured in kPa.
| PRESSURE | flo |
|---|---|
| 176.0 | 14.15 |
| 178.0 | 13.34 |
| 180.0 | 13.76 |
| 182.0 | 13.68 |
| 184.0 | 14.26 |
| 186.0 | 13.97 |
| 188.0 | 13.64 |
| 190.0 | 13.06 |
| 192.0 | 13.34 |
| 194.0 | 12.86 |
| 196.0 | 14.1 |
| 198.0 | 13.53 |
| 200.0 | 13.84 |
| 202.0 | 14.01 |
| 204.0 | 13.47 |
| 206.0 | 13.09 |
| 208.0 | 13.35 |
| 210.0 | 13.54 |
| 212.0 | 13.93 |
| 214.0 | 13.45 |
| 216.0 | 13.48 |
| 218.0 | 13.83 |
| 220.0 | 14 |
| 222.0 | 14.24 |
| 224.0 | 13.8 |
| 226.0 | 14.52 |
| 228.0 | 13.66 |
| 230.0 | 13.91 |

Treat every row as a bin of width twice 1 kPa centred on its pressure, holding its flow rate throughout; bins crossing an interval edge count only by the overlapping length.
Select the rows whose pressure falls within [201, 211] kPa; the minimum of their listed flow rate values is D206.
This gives 13.09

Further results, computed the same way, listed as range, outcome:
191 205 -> 12.86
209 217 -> 13.45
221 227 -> 13.8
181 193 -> 13.06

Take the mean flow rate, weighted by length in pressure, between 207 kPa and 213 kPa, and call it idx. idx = 13.6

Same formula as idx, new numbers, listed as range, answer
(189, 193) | 13.2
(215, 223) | 13.9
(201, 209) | 13.5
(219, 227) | 14.1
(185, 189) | 13.8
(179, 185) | 13.9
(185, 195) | 13.4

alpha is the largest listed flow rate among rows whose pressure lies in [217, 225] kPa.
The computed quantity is 14.24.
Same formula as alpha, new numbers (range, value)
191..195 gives 13.34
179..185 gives 14.26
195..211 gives 14.1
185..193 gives 13.97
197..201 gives 13.84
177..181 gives 13.76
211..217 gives 13.93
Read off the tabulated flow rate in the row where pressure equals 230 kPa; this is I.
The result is 13.91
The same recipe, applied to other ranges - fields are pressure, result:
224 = 13.8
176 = 14.15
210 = 13.54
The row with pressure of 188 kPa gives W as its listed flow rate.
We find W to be 13.64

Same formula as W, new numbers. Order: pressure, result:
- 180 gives 13.76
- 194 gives 12.86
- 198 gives 13.53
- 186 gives 13.97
